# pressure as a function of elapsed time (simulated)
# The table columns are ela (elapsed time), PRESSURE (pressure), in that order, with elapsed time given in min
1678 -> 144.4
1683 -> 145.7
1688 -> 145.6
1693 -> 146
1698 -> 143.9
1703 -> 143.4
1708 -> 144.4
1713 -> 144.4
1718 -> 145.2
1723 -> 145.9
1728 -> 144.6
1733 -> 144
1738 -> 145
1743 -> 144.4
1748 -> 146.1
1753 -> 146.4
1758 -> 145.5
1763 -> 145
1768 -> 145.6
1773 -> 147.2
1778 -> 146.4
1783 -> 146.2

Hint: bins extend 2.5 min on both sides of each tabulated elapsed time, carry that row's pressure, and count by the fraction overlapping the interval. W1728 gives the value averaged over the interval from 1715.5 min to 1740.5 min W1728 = 145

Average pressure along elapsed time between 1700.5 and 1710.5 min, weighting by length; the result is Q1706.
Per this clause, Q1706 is 144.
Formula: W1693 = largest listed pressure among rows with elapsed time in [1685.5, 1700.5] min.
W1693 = 146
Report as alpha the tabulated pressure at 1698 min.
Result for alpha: 143.9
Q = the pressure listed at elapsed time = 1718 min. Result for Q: 145.2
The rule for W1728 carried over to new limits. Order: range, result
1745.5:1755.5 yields 146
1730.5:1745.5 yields 144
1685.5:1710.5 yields 145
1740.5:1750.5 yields 145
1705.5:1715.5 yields 144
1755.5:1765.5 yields 145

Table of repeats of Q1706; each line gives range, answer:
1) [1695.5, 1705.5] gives 144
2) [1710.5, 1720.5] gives 145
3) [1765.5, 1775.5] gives 146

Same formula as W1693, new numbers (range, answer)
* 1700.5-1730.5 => 145.9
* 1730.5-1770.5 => 146.4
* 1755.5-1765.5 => 145.5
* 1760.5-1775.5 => 147.2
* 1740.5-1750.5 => 146.1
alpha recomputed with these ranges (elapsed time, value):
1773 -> 147.2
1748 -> 146.1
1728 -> 144.6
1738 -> 145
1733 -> 144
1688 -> 145.6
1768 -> 145.6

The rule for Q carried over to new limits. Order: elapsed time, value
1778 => 146.4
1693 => 146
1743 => 144.4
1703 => 143.4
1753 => 146.4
